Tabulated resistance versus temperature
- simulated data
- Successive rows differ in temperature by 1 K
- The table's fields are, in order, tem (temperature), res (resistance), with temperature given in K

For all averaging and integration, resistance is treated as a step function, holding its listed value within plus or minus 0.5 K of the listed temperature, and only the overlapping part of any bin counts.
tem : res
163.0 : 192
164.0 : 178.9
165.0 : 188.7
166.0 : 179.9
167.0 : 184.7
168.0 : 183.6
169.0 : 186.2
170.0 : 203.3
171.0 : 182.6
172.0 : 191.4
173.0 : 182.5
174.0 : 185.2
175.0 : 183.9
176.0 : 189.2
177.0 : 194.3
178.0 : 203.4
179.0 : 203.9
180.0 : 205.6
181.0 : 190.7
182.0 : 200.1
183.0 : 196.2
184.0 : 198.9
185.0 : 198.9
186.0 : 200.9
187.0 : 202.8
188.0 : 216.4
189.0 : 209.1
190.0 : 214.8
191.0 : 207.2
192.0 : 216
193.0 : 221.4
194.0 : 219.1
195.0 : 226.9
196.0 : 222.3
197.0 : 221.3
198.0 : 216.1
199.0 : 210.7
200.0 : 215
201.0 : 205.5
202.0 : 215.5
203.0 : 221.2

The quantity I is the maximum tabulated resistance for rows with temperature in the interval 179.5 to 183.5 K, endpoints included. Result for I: 205.6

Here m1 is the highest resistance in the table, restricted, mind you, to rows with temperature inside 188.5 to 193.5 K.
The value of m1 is 221.4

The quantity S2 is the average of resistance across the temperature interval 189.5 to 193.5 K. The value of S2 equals 215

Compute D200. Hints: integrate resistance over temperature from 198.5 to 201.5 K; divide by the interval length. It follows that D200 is 210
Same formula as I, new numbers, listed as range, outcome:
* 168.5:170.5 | 203.3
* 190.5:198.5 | 226.9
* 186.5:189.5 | 216.4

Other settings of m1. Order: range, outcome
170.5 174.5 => 191.4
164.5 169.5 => 188.7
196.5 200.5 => 221.3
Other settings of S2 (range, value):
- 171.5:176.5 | 186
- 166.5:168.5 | 184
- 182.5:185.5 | 198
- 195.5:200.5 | 217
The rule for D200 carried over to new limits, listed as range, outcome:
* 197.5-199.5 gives 213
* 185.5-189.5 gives 207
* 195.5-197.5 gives 222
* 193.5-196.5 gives 223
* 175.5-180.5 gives 199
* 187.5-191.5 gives 212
